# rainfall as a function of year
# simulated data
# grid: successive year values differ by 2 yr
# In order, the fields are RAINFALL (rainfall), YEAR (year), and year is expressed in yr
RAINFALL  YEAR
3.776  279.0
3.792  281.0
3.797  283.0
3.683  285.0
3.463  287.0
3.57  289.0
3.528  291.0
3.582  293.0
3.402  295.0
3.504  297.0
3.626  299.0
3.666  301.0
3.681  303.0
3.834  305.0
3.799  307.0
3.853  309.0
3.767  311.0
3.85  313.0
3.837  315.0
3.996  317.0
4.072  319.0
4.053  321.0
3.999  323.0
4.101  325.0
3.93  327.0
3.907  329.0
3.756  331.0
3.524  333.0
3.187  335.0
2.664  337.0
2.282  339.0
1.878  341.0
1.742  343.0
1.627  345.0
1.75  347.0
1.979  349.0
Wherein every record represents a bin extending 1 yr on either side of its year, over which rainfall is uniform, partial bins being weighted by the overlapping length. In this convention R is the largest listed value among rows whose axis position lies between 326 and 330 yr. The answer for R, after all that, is 3.93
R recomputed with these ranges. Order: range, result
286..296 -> 3.582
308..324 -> 4.072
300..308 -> 3.834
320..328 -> 4.101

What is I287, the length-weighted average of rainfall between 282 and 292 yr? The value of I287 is 3.61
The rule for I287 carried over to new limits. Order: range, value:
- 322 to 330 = 3.98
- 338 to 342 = 2.08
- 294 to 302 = 3.55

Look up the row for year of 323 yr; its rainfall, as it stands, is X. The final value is 3.999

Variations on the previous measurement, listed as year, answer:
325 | 4.101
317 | 3.996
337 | 2.664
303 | 3.681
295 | 3.402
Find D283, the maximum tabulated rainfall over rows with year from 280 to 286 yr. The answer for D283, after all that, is 3.797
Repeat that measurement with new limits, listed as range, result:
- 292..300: 3.626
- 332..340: 3.524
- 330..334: 3.756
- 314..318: 3.996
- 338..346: 2.282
